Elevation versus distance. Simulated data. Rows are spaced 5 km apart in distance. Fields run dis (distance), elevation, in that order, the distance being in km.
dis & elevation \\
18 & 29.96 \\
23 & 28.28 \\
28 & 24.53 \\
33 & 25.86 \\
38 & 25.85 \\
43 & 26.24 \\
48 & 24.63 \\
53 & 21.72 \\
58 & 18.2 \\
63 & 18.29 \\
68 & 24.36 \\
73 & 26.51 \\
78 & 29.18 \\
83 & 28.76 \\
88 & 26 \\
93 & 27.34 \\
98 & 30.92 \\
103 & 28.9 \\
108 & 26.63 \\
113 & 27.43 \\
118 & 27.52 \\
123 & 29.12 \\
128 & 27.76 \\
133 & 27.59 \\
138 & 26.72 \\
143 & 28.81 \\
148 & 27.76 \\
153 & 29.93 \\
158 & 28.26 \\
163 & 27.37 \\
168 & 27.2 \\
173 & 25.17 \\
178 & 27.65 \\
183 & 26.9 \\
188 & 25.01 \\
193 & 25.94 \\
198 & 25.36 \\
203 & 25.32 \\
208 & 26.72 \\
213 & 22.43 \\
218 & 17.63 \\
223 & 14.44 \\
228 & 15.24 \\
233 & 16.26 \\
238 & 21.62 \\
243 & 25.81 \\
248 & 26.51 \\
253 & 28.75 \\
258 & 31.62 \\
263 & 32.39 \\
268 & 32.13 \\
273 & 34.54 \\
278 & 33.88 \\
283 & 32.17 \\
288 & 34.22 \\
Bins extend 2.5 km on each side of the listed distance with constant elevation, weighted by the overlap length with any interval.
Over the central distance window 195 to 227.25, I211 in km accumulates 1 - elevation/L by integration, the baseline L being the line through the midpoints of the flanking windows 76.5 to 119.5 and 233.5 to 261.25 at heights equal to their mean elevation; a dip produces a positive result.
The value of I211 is 6.1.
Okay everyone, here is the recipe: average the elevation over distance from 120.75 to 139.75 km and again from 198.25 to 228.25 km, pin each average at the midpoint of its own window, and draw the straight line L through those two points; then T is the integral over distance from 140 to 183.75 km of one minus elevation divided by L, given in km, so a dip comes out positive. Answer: -4.28 km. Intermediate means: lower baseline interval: 27.8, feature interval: 27.7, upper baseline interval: 21.1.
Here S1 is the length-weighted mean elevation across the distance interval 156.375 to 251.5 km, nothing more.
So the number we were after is 23.7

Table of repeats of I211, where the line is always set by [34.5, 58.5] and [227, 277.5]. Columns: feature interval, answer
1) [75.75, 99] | -3.57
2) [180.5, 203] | 0.35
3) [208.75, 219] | 1.92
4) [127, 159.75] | -3.53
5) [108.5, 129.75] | -2.40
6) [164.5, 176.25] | -0.26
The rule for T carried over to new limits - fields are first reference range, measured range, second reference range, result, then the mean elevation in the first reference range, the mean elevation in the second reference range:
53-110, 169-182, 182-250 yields -1.76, 25.7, 22.4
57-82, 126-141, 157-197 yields -1.11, 23.9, 26.6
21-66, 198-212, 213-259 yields -2.22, 23.7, 21.7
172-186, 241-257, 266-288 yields 2.01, 26.7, 33.3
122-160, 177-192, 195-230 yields -1.51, 28.2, 21.2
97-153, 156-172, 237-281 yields 0.73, 28.1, 30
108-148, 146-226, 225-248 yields -4.05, 27.8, 20.4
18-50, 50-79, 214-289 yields 3.85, 26.2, 26.2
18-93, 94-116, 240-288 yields -1.55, 25.1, 30.9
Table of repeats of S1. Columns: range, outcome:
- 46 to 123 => 25.9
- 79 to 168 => 28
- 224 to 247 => 19.8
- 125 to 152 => 27.9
